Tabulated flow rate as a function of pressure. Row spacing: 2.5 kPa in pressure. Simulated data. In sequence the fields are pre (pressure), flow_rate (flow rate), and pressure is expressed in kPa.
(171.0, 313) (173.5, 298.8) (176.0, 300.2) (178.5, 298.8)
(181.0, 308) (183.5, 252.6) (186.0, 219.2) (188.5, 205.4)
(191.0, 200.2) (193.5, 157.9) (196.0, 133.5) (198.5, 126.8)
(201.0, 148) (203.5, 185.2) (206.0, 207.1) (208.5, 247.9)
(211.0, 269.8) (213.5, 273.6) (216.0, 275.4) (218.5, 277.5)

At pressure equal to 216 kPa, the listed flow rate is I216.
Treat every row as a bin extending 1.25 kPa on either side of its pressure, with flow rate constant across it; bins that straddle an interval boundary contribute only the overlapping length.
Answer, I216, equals 275.4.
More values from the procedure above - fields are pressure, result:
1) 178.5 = 298.8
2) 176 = 300.2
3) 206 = 207.1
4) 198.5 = 126.8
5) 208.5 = 247.9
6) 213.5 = 273.6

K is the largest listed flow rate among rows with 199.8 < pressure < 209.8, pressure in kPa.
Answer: 247.9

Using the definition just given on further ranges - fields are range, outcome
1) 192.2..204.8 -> 185.2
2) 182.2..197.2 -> 252.6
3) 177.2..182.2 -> 308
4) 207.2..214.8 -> 273.6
